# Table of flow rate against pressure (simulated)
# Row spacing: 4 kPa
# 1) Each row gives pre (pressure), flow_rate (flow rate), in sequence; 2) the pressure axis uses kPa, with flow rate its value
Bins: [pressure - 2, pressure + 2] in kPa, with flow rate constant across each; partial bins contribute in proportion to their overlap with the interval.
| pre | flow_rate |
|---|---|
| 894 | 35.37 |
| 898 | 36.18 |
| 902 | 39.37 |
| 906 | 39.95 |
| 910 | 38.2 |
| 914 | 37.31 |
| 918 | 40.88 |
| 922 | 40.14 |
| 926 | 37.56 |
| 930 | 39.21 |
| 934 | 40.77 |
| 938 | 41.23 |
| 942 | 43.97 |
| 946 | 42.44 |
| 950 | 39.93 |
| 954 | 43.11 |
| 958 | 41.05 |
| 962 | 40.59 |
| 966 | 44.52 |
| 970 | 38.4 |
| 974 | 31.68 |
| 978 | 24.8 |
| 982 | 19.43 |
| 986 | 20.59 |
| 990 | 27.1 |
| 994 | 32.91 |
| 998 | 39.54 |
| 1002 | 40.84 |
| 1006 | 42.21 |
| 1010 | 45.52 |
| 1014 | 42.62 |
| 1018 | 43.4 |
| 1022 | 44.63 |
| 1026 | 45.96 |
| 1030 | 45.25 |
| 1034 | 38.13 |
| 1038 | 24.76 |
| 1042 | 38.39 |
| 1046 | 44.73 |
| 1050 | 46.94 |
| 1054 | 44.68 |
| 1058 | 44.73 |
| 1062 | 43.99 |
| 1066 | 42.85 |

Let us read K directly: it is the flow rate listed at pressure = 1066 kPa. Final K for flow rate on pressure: 42.85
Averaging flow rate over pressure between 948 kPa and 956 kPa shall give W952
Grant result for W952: 41.5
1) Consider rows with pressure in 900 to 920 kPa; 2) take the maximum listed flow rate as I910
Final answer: 40.88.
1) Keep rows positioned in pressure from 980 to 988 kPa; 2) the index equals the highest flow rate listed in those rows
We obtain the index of 20.59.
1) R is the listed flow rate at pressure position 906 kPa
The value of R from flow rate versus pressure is 39.95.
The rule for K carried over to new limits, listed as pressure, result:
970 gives 38.4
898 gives 36.18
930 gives 39.21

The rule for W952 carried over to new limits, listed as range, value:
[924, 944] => 40.5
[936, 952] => 41.9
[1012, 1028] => 44.2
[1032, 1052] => 38.6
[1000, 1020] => 42.9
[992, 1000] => 36.2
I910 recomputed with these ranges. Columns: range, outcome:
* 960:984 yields 44.52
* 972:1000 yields 39.54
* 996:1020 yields 45.52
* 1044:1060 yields 46.94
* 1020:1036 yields 45.96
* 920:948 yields 43.97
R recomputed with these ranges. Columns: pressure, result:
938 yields 41.23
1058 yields 44.73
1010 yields 45.52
